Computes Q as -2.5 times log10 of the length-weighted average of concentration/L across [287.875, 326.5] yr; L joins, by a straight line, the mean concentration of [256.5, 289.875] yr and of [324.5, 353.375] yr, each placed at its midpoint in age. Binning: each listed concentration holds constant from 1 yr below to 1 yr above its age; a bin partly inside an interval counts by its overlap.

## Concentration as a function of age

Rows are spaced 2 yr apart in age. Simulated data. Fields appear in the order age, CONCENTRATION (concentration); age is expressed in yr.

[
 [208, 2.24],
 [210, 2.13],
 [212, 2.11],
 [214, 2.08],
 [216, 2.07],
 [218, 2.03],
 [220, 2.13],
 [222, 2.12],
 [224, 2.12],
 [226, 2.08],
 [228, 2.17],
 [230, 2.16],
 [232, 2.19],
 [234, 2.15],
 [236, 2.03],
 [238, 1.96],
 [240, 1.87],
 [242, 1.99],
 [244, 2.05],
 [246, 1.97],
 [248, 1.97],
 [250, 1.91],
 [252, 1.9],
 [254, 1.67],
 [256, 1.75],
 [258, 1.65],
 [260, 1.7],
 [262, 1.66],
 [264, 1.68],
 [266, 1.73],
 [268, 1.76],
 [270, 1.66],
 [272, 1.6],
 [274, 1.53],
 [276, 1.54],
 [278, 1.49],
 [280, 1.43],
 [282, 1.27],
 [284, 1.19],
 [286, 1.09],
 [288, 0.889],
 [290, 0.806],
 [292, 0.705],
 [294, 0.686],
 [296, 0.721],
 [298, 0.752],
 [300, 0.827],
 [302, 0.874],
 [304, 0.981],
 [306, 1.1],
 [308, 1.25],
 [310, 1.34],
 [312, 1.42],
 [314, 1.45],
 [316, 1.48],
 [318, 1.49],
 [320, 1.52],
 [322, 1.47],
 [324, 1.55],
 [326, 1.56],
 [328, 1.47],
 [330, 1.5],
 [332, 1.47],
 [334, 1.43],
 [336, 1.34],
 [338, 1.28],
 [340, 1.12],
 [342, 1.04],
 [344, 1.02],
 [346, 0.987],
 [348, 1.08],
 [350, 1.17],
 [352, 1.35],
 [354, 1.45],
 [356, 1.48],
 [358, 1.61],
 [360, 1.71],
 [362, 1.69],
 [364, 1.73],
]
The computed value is 0.192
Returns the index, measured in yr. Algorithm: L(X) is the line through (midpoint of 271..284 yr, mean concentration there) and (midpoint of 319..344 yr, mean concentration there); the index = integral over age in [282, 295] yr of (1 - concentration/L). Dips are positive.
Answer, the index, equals 4.7 yr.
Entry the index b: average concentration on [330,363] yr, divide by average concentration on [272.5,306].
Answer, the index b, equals 1.3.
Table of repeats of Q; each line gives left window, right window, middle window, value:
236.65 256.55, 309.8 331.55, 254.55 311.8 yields 0.32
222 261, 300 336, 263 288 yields 0.16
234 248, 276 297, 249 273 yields -0.10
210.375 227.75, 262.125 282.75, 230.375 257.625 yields -0.06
